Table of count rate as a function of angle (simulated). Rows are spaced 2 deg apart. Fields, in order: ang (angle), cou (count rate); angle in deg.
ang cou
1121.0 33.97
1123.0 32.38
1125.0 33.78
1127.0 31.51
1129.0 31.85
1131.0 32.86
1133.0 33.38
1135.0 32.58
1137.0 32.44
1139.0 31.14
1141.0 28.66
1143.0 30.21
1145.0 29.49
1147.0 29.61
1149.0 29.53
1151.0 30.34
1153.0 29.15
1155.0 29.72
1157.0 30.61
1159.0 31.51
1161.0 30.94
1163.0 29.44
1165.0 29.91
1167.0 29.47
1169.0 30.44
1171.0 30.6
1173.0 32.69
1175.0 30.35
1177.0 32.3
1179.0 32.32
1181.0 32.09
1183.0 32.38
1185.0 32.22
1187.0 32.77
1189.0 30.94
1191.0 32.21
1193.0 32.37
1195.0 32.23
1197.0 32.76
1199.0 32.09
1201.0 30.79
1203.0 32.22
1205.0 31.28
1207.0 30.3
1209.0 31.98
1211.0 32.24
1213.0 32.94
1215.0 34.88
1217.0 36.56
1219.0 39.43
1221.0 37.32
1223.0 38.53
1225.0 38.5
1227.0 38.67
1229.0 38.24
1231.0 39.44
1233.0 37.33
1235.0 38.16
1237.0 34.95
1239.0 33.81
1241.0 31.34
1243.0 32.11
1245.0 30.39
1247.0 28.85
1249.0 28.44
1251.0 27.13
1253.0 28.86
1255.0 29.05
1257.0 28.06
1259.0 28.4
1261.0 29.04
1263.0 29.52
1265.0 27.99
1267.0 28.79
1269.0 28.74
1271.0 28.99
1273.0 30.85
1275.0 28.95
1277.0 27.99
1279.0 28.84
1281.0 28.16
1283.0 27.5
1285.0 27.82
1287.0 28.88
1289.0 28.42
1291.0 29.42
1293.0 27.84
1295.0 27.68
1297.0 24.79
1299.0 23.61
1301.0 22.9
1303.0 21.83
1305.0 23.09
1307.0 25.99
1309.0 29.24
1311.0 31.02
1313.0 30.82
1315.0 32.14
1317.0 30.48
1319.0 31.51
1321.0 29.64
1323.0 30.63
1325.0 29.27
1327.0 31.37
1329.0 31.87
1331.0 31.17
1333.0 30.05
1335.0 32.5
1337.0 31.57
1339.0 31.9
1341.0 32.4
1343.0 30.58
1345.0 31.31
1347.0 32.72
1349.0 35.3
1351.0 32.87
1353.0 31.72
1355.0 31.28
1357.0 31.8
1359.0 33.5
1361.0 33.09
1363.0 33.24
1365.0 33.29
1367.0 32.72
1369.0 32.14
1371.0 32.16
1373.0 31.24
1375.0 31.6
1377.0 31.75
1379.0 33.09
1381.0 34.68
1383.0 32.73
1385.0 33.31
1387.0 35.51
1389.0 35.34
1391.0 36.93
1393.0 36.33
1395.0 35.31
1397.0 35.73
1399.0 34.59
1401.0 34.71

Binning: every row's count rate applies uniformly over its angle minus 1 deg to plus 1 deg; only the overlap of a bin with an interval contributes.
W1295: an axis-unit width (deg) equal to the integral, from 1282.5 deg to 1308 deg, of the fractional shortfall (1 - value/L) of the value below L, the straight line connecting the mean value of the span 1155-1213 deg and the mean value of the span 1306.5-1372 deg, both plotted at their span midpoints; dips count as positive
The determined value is 4.4 deg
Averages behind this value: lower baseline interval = 31.5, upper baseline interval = 31.6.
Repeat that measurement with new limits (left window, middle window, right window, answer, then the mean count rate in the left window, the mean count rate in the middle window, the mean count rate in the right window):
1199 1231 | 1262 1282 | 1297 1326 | 1.24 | 35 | 28.9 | 27.9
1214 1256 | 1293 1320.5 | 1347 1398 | 5.29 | 34.4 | 27.4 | 33.5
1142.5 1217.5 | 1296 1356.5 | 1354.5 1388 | 4.86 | 31.4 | 29.9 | 32.8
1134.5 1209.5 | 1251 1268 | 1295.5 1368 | 1.14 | 31.1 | 28.6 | 30.3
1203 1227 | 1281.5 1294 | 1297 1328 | 0.65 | 35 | 28.3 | 28.1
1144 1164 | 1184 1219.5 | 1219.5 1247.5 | 0.82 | 30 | 32.7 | 35.7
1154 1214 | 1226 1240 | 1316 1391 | -2.44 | 31.5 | 37.2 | 32.3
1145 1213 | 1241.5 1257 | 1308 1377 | 1.07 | 31.2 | 29.3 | 31.7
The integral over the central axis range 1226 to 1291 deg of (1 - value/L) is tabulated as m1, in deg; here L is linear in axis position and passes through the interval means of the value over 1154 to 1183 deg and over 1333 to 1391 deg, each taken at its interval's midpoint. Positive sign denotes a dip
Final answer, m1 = 2.1 deg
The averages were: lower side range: 30.9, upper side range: 32.7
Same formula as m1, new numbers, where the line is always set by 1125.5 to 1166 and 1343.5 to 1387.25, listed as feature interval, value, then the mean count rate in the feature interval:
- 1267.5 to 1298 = 3.5 deg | 28.3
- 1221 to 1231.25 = -2.3 deg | 38.5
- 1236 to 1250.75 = 0.2 deg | 31.2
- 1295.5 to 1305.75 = 2.8 deg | 23.5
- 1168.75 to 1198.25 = -0.8 deg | 32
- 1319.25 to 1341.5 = 0.9 deg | 31.1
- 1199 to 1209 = 0.0 deg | 31.3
